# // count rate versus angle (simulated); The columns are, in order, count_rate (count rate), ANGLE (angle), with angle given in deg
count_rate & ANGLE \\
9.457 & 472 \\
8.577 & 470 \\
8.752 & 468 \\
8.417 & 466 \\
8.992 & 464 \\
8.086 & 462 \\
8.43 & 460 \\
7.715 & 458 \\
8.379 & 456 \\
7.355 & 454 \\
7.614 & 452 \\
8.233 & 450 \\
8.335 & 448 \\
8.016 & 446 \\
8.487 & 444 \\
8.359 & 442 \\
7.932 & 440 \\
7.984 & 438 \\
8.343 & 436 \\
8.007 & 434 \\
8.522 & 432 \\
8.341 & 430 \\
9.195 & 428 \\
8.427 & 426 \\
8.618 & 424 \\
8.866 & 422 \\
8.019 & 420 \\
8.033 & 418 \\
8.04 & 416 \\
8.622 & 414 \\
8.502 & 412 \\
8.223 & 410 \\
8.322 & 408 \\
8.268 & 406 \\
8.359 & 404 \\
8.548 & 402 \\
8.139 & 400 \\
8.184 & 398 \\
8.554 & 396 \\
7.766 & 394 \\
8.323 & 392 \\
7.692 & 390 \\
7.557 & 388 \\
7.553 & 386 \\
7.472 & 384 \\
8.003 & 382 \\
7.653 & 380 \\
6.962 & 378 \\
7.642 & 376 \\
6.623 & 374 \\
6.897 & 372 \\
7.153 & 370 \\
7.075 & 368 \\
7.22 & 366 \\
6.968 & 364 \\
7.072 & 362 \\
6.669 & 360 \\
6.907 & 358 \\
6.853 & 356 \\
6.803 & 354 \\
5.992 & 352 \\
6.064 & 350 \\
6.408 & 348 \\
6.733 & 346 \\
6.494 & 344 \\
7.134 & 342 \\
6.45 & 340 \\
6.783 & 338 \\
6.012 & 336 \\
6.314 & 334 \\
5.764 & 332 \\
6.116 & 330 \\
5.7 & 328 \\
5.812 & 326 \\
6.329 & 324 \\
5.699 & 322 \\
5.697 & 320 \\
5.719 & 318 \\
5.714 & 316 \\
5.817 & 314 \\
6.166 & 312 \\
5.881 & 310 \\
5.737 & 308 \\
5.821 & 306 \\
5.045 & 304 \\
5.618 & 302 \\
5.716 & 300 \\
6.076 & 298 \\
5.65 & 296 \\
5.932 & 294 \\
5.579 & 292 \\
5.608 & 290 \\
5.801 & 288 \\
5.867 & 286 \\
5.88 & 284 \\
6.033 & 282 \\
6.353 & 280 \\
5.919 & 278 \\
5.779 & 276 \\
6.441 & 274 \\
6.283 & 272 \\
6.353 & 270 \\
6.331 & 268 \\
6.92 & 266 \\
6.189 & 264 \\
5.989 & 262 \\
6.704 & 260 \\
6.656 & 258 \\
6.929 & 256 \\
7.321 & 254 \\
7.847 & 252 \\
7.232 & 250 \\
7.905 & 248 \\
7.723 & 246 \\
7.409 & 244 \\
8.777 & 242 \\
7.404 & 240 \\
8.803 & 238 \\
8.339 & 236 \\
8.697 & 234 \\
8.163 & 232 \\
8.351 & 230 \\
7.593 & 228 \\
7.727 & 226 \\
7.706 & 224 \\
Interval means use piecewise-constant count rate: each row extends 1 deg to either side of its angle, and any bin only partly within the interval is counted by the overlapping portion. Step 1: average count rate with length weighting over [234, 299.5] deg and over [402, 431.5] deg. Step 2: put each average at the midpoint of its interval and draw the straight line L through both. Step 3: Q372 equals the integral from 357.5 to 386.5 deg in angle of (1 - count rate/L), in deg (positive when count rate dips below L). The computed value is 2.7 deg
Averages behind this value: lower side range 6.71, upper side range 8.42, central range 7.19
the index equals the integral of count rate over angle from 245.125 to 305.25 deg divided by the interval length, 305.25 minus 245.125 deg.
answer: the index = 6.32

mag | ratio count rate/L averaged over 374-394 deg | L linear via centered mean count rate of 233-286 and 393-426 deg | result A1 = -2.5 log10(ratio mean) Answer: 0.07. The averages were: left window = 6.99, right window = 8.32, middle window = 7.61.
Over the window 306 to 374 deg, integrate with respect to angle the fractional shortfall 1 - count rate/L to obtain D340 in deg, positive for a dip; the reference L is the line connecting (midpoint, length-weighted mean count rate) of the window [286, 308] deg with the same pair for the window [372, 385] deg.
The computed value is 2.2 deg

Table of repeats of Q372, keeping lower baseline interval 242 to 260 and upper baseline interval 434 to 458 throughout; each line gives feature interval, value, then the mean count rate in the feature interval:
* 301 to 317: 4.0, 5.72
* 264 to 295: 5.9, 6.08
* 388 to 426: -1.5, 8.27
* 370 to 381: 1.0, 7.16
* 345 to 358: 2.1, 6.51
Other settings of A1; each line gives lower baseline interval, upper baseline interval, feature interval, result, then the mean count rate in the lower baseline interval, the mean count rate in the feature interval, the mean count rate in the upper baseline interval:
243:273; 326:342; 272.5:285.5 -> 0.11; 6.92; 6.07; 6.2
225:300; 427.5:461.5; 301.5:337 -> 0.24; 6.86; 5.83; 8.17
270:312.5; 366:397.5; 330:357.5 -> 0.06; 5.87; 6.44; 7.53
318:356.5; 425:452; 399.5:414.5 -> -0.10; 6.25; 8.37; 8.3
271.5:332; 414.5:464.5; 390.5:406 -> -0.10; 5.85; 8.25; 8.25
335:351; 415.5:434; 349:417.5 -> -0.01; 6.51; 7.55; 8.44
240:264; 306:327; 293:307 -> 0.10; 7.27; 5.69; 5.86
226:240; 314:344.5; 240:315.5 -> 0.14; 8.22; 6.37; 6.1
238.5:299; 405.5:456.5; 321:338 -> 0.20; 6.58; 6.02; 8.27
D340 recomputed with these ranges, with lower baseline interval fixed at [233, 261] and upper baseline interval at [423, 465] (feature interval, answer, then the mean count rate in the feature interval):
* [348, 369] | 3.32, 6.75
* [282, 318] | 9.55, 5.77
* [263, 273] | 1.73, 6.42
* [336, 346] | 1.65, 6.65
